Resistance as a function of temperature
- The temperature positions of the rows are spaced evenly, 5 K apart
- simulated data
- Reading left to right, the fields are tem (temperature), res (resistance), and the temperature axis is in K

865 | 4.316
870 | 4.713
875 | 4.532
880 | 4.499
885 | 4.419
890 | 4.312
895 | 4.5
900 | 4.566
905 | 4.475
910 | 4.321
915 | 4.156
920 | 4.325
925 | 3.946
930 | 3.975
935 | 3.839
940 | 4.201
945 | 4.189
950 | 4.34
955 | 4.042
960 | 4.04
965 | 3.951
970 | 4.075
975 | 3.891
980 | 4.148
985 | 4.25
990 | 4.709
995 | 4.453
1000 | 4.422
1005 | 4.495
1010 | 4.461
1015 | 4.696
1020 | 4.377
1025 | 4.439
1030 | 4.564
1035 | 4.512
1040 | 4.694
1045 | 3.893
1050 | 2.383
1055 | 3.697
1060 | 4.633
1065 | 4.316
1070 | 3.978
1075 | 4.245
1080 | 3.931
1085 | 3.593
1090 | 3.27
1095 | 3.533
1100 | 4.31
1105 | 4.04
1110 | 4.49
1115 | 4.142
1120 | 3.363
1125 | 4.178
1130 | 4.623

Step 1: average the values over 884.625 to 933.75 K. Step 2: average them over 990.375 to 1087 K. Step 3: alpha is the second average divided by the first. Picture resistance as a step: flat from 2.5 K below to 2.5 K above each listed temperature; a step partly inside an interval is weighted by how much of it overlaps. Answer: 0.98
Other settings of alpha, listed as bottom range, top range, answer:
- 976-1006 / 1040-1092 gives 0.88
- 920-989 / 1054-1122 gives 0.97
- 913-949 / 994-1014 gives 1.09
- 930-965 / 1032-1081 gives 0.99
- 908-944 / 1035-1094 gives 0.95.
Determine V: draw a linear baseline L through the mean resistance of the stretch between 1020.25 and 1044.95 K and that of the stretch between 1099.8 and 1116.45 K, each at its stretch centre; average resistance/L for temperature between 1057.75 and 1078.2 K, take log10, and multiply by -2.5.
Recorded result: 0.02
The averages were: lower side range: 4.47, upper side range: 4.24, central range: 4.28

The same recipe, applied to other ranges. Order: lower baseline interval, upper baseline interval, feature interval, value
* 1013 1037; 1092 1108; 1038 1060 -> 0.157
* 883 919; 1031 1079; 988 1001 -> -0.087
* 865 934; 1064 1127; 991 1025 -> -0.092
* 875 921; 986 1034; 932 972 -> 0.094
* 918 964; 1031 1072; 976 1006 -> -0.081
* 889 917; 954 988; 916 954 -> 0.033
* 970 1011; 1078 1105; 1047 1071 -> 0.039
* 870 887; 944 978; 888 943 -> 0.021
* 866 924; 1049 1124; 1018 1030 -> -0.095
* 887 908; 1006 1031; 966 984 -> 0.112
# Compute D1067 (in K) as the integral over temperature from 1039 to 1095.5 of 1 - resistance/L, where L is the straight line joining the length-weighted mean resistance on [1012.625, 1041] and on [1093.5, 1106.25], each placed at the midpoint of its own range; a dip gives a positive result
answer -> 5.3 K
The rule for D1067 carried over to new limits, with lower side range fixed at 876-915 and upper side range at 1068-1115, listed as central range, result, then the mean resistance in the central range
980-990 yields -0.3 K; 4.34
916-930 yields 0.8 K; 4.11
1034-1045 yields -1.0 K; 4.45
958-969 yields 0.7 K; 4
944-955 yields 0.2 K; 4.22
